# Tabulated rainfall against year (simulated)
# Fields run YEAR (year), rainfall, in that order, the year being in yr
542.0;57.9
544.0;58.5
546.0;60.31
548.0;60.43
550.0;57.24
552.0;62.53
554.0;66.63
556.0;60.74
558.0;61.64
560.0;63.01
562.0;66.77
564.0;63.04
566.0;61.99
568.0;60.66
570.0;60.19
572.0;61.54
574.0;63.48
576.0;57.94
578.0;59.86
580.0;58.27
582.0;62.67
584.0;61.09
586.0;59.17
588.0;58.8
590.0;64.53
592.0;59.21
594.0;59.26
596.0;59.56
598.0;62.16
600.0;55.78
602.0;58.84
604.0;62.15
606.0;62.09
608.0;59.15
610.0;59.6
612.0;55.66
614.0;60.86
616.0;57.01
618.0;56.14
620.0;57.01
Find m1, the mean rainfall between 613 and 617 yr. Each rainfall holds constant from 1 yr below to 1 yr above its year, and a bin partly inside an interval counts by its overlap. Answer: 58.9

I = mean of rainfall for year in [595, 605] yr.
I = 59.7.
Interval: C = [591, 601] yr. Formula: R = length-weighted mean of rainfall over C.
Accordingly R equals 59.2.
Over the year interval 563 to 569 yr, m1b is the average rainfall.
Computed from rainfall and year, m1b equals 61.9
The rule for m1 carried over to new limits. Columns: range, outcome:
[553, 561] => 63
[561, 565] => 64.9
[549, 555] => 62.1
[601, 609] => 60.6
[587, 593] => 60.8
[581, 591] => 61.3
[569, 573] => 60.9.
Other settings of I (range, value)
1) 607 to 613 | 58.1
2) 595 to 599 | 60.9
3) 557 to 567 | 63.3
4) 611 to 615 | 58.3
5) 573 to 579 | 60.4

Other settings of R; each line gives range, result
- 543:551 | 59.1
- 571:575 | 62.5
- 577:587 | 60.2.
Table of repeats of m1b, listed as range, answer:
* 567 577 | 60.8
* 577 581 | 59.1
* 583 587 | 60.1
